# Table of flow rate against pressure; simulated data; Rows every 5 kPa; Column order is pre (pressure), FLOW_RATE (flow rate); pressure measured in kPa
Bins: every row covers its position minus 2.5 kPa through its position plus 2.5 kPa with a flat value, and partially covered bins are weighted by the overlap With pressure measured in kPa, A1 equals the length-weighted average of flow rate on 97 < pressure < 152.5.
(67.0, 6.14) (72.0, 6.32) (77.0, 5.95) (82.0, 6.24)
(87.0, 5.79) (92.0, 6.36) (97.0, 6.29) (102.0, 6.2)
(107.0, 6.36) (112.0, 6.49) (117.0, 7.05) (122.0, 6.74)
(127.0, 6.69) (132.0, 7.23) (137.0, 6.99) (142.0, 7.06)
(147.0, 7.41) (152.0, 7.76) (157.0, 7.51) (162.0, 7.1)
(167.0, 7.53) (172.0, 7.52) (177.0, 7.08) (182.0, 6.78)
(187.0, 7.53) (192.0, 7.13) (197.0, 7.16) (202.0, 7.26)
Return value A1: 6.85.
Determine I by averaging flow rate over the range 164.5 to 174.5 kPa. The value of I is 7.53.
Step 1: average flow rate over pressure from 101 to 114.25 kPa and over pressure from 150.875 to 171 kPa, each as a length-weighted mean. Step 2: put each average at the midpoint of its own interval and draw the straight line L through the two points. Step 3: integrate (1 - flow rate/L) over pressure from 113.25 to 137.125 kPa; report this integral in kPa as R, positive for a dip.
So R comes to -0.7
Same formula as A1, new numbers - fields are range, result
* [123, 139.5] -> 6.95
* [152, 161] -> 7.51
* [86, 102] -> 6.19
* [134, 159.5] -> 7.34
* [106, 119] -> 6.65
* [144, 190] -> 7.35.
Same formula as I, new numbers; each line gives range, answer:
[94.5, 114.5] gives 6.33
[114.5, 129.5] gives 6.83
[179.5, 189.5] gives 7.15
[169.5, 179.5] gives 7.3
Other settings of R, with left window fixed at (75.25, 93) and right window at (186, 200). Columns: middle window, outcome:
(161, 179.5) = -0.87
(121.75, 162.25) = -3.01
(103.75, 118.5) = -0.51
